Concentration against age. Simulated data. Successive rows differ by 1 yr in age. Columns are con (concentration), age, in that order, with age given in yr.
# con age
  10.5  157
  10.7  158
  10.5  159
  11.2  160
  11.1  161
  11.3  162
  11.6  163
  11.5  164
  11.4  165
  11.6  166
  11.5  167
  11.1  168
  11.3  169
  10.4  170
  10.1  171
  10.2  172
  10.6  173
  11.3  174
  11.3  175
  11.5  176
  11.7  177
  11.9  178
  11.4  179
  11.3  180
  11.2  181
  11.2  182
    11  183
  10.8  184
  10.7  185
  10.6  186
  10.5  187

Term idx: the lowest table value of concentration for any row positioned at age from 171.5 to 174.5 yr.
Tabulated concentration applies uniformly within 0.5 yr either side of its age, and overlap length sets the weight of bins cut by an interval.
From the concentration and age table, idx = 10.2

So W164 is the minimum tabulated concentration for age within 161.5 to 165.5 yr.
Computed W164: 11.3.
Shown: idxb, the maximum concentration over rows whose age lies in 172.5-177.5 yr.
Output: 11.7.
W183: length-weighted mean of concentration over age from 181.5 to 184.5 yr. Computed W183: 11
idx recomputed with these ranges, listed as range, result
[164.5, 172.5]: 10.1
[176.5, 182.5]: 11.2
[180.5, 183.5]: 11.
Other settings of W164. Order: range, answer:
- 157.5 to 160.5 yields 10.5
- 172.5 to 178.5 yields 10.6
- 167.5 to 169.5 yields 11.1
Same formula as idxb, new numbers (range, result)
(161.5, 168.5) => 11.6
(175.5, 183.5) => 11.9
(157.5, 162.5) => 11.3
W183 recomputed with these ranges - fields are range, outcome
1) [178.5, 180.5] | 11.4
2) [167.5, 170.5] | 10.9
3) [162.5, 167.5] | 11.5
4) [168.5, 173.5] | 10.5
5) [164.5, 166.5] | 11.5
